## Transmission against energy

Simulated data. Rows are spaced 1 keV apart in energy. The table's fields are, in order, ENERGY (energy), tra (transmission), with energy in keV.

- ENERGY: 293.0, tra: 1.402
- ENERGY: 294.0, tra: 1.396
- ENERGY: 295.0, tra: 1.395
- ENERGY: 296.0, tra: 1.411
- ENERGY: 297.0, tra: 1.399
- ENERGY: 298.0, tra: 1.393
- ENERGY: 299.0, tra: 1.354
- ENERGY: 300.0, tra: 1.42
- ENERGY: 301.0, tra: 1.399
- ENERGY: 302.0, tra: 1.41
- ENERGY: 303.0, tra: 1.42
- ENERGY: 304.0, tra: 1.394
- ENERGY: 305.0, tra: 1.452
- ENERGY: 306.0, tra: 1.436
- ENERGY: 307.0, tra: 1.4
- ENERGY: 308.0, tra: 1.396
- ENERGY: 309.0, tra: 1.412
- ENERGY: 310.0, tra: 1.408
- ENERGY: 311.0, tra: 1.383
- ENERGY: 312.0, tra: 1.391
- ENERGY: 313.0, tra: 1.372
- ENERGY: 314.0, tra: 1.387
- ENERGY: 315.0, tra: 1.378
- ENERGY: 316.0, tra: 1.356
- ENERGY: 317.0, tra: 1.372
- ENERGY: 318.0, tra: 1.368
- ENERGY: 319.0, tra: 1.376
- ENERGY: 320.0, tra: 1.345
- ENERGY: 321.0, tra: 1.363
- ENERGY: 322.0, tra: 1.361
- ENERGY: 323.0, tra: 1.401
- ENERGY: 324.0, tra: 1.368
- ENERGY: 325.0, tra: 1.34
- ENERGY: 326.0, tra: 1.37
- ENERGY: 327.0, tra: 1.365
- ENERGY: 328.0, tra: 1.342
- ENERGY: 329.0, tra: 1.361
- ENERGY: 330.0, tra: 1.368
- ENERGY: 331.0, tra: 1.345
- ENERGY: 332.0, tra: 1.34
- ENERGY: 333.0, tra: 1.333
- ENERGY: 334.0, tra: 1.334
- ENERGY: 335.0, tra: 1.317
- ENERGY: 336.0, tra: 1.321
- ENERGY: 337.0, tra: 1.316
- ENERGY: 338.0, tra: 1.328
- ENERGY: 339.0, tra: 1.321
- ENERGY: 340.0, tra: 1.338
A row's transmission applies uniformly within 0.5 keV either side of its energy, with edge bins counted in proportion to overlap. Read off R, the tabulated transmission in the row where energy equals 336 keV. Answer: 1.321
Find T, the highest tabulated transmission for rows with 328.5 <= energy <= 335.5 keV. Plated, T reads 1.368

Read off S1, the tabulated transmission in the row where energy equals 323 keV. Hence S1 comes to 1.401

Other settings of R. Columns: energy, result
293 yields 1.402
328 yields 1.342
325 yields 1.34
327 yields 1.365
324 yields 1.368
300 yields 1.42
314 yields 1.387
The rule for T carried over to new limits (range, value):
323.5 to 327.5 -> 1.37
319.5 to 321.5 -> 1.363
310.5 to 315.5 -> 1.391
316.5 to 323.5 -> 1.401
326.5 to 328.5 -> 1.365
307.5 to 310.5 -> 1.412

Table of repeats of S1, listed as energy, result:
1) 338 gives 1.328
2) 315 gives 1.378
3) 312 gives 1.391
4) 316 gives 1.356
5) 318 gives 1.368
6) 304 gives 1.394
